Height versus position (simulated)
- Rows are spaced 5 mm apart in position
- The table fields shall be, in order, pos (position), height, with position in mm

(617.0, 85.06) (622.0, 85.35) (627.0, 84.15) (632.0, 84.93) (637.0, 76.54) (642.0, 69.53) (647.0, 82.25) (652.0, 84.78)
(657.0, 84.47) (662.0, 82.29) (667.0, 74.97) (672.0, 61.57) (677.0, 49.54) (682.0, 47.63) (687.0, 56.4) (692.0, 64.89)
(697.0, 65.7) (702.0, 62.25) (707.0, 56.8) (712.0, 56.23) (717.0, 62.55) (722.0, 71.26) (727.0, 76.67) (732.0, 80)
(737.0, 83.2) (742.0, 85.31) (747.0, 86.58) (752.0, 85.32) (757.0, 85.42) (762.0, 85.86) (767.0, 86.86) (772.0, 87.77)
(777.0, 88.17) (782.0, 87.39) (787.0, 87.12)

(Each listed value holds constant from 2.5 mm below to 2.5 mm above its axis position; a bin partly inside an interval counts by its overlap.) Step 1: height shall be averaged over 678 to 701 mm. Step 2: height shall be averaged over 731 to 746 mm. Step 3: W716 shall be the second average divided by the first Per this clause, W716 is 1.4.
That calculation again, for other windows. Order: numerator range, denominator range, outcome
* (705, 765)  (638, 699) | 1.11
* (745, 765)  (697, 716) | 1.44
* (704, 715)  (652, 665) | 0.68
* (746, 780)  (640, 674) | 1.12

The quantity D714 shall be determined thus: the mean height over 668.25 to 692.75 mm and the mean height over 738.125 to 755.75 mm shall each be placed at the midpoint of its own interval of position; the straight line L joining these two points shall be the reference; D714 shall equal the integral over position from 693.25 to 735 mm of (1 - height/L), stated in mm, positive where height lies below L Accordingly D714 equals 2.7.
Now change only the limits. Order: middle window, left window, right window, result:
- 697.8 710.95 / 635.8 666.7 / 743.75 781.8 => 3.7 mm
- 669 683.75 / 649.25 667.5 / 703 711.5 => 3.9 mm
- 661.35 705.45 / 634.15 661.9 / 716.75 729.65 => 8.2 mm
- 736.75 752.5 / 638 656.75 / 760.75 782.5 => 0.0 mm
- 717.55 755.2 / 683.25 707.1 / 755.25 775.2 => -2.1 mm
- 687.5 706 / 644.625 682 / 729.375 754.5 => 3.5 mm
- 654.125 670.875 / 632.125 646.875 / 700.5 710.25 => -2.1 mm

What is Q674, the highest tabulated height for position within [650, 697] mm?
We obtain 84.78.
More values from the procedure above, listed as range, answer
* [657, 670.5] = 84.47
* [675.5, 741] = 83.2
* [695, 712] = 65.7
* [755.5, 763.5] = 85.86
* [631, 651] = 84.93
